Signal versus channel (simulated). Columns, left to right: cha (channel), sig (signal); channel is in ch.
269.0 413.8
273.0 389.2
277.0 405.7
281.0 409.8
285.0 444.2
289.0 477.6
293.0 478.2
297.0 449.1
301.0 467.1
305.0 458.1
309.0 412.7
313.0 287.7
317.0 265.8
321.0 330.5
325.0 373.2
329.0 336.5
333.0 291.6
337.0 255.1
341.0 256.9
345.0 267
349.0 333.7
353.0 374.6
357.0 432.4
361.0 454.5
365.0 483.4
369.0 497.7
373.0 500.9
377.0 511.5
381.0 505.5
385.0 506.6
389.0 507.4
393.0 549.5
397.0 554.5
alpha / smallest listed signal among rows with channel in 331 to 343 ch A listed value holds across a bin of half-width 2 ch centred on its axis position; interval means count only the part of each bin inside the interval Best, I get 255.1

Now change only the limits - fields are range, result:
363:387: 483.4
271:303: 389.2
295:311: 412.7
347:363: 333.7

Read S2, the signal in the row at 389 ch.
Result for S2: 507.4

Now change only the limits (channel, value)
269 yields 413.8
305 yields 458.1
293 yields 478.2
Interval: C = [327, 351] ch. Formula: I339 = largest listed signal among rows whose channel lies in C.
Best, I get 336.5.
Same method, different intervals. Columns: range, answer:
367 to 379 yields 511.5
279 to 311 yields 478.2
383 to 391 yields 507.4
